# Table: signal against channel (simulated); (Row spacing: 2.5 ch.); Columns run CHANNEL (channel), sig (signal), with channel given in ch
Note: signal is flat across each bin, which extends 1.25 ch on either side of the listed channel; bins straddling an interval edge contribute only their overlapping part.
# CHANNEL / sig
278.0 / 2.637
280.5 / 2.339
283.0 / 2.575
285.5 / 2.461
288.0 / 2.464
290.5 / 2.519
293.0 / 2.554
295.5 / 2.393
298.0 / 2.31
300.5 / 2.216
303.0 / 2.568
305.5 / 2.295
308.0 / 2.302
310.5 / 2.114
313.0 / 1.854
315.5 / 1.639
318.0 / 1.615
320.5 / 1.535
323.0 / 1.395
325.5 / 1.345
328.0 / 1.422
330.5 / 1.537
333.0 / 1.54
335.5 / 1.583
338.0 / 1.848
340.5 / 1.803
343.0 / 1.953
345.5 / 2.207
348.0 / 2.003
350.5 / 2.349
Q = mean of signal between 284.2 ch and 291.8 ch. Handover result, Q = 2.48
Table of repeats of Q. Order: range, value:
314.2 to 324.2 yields 1.55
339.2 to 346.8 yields 1.99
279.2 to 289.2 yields 2.46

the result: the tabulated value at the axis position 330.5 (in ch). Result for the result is 1.537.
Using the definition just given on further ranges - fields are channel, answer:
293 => 2.554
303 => 2.568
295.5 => 2.393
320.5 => 1.535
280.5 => 2.339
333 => 1.54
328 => 1.422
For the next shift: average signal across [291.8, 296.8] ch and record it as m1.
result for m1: 2.47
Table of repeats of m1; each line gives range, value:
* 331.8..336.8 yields 1.56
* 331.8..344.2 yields 1.75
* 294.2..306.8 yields 2.36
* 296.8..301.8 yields 2.27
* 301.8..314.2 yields 2.23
